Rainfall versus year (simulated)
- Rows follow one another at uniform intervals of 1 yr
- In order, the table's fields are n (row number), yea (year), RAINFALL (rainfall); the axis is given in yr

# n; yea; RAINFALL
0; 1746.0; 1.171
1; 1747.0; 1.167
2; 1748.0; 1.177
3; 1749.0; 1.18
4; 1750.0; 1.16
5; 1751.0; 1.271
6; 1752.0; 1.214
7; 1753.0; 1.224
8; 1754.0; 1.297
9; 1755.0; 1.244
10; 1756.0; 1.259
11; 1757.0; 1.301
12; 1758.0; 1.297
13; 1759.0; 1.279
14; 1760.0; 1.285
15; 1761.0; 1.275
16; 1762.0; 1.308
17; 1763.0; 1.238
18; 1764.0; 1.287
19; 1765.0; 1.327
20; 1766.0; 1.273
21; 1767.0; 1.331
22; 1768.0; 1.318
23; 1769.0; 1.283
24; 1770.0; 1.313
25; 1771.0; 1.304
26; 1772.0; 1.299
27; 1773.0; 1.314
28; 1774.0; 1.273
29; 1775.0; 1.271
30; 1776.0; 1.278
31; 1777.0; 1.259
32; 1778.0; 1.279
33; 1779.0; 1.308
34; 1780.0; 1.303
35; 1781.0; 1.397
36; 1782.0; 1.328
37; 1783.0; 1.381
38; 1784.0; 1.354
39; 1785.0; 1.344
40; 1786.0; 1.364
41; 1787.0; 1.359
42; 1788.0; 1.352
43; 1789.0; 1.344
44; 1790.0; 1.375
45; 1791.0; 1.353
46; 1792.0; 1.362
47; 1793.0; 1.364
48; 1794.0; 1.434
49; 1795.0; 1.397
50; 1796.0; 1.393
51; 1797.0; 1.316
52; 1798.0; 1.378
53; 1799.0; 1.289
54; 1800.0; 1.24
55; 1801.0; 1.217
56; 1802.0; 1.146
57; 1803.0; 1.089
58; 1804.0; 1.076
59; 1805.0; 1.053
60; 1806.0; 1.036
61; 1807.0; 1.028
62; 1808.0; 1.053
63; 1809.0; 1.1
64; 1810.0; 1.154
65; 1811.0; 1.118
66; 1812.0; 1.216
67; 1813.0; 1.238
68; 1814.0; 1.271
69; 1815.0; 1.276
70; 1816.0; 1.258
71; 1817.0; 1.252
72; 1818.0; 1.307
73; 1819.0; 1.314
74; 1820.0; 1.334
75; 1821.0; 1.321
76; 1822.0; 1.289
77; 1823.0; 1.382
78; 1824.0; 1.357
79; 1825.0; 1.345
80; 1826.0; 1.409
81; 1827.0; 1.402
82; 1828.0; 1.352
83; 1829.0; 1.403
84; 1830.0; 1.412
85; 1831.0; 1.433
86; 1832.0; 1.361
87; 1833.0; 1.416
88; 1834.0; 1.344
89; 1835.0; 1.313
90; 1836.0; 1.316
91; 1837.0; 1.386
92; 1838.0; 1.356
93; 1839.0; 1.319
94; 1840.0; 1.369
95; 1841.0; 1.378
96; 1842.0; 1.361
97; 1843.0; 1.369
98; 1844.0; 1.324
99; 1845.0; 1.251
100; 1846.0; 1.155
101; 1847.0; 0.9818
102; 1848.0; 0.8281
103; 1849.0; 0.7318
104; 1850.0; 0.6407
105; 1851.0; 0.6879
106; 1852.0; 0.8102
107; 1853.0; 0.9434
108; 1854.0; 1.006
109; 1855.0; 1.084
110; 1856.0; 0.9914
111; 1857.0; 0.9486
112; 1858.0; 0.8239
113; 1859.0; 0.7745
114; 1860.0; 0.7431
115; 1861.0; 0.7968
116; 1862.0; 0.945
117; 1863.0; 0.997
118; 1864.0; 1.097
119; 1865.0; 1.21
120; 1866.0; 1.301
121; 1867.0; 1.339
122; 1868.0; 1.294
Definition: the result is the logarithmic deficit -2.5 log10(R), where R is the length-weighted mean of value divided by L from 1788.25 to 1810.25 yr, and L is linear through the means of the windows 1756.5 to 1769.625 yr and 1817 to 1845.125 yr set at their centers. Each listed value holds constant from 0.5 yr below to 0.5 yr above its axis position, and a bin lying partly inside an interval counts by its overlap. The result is 0.07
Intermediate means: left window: 1.29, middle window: 1.24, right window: 1.35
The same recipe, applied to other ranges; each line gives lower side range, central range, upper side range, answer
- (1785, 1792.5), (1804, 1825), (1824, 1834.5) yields 0.133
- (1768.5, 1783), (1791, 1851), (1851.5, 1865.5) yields -0.137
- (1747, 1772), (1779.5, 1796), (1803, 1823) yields -0.113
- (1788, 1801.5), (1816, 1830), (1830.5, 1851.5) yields -0.070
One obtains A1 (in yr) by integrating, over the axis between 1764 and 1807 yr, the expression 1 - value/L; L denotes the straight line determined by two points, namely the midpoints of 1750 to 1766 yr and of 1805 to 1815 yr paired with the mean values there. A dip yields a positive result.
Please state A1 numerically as -3.3 yr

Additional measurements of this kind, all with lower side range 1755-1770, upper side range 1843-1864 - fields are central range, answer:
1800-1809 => 0.25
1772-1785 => -0.91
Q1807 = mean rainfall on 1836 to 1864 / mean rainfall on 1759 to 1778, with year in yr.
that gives 0.81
